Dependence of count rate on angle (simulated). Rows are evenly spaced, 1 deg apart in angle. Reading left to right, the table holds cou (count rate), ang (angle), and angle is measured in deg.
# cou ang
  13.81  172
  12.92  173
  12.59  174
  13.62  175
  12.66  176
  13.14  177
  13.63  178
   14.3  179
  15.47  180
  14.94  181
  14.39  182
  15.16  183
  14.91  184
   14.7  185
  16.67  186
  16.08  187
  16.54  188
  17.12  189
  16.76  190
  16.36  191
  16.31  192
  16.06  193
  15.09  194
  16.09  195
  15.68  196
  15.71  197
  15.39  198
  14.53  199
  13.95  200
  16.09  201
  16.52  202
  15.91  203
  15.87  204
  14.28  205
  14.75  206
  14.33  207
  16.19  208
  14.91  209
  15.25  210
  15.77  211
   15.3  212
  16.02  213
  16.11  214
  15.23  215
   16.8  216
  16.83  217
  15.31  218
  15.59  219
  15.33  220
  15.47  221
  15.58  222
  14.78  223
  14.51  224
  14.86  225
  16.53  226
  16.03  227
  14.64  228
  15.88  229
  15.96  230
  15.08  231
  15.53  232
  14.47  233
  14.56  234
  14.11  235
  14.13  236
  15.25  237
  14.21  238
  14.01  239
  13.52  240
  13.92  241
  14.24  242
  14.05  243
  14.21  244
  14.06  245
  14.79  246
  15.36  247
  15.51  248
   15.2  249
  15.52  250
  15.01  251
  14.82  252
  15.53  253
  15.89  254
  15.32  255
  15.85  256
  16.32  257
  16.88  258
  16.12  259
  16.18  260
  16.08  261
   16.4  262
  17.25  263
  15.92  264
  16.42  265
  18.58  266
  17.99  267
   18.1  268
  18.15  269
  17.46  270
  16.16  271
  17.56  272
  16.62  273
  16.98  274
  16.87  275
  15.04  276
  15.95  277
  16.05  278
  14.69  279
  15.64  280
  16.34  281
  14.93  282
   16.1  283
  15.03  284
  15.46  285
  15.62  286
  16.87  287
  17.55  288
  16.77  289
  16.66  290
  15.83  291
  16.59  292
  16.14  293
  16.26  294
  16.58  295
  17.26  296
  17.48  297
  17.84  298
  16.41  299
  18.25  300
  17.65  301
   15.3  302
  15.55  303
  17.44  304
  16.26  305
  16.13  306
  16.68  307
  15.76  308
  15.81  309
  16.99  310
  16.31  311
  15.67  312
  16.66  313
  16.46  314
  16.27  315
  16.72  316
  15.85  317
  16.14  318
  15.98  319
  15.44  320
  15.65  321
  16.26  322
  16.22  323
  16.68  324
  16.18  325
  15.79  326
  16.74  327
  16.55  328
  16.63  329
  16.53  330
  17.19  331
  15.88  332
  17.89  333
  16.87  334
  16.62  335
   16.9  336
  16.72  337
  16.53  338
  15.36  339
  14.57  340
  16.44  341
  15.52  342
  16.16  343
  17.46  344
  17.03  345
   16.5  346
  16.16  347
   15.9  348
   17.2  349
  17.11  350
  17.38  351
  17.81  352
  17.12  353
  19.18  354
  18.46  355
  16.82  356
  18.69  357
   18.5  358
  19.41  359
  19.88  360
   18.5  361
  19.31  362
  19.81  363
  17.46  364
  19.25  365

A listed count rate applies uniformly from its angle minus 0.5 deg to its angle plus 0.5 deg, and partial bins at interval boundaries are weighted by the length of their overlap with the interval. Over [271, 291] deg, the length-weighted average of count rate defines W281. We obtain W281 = 16.1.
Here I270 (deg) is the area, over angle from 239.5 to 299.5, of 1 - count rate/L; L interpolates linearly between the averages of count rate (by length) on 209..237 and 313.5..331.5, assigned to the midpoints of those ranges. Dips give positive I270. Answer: -1.0 deg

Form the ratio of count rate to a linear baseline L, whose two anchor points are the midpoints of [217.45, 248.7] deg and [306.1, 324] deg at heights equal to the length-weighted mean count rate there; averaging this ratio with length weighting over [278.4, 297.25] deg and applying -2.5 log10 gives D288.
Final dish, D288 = -0.03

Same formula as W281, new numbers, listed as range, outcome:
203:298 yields 15.7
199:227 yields 15.5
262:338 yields 16.5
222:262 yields 15.1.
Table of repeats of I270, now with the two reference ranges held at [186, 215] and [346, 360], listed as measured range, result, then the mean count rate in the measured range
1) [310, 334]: 1.30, 16.4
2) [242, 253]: 0.98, 14.9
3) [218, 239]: 1.25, 15.1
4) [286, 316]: 0.76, 16.6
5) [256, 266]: 0.01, 16.5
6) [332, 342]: 0.65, 16.4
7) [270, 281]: 0.30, 16.2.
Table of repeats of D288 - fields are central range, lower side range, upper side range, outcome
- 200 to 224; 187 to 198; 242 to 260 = 0.02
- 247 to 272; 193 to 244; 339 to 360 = -0.04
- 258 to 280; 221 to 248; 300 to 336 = -0.08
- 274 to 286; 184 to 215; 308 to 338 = 0.03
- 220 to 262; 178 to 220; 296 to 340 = 0.05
